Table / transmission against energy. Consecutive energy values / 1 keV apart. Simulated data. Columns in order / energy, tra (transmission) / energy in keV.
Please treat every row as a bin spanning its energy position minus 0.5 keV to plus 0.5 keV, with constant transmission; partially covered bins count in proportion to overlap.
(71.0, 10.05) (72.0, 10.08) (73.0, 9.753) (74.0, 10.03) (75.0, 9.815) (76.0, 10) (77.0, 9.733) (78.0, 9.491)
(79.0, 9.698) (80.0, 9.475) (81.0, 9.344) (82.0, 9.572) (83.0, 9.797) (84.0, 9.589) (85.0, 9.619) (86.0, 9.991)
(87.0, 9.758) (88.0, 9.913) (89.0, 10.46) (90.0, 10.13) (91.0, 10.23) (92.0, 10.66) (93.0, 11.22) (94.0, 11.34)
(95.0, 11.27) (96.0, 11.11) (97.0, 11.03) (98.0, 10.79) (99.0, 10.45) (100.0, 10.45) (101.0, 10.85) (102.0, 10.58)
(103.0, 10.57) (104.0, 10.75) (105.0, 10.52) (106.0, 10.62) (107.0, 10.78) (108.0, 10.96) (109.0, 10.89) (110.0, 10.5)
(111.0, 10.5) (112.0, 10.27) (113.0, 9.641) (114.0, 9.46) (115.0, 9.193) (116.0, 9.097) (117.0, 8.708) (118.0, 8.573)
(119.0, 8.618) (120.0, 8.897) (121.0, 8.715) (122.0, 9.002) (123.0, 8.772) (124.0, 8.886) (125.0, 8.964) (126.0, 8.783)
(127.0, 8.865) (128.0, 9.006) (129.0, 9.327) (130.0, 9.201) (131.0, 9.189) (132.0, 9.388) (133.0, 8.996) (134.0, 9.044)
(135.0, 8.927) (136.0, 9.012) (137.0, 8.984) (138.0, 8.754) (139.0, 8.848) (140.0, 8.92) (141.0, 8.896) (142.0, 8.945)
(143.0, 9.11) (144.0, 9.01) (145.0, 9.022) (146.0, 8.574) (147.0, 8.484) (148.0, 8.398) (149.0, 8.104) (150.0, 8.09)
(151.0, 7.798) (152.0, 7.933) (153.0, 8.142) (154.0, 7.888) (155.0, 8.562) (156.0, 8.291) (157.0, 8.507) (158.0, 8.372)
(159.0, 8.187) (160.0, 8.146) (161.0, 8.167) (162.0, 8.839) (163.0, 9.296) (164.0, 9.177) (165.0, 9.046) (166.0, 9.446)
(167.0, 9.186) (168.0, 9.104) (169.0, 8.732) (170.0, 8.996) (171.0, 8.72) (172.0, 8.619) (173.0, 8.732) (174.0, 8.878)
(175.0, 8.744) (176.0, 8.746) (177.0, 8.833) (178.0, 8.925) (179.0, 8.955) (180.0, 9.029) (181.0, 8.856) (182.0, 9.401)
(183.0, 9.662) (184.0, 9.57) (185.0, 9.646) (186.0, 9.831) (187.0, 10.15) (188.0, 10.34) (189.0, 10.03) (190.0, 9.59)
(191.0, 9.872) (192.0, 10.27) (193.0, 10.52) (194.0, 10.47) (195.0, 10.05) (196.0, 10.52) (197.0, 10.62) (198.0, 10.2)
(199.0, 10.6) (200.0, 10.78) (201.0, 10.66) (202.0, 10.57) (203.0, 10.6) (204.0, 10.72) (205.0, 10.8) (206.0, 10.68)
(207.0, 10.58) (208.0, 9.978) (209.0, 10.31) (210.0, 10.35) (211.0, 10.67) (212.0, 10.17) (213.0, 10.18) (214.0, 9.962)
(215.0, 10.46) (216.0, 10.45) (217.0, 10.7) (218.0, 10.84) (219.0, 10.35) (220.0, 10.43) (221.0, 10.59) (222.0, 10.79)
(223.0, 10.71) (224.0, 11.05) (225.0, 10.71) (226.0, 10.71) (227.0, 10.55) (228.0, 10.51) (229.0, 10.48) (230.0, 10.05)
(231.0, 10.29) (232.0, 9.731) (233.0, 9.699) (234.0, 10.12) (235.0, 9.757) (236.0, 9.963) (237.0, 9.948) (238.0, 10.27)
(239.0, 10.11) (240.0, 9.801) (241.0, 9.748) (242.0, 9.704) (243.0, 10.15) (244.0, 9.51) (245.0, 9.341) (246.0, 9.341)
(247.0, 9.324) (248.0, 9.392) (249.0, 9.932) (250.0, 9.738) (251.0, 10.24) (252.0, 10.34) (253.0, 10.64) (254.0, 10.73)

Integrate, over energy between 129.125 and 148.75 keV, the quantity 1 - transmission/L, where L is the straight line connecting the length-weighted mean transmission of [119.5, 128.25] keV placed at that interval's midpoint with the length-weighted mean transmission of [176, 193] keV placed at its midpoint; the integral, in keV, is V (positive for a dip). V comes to 0.2 keV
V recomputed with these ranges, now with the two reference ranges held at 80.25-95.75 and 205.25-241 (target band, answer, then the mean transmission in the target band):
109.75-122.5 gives 1.2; 9.3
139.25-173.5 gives 5.5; 8.63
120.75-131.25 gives 1.3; 8.97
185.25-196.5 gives 0.2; 10.1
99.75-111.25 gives -0.5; 10.7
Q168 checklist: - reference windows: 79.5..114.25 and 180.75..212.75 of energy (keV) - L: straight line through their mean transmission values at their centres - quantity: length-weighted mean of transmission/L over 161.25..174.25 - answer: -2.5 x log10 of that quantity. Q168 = 0.15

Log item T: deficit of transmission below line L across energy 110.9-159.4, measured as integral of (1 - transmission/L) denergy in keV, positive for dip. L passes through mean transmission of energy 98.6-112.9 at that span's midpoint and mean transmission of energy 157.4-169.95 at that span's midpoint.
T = 4.3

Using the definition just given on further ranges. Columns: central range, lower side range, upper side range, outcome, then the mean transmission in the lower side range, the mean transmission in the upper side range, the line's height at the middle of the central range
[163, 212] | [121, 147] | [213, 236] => 0.3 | 8.96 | 10.4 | 9.81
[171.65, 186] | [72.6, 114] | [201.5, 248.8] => 1.7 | 10.3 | 10.2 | 10.3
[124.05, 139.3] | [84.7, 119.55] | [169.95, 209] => 1.7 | 10.3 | 9.83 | 10.1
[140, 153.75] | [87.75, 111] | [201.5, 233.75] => 2.7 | 10.7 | 10.5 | 10.6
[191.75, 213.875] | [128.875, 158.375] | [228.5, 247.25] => -2.4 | 8.68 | 9.87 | 9.43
